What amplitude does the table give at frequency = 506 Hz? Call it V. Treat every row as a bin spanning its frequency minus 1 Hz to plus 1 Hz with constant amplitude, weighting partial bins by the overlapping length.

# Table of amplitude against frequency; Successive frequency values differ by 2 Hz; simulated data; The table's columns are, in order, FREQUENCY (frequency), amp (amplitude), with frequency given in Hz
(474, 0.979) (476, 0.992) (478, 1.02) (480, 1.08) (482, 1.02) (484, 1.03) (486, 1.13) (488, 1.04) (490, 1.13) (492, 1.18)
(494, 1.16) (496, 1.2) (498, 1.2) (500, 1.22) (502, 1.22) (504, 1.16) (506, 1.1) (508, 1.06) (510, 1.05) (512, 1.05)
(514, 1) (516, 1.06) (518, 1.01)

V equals 1.1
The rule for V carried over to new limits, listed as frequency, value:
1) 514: 1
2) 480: 1.08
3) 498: 1.2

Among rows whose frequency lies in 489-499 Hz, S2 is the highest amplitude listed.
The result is 1.2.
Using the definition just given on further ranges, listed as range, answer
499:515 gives 1.22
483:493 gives 1.18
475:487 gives 1.13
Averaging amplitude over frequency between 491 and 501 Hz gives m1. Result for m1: 1.19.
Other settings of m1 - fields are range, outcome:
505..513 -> 1.06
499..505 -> 1.2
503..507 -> 1.13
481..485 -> 1.02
